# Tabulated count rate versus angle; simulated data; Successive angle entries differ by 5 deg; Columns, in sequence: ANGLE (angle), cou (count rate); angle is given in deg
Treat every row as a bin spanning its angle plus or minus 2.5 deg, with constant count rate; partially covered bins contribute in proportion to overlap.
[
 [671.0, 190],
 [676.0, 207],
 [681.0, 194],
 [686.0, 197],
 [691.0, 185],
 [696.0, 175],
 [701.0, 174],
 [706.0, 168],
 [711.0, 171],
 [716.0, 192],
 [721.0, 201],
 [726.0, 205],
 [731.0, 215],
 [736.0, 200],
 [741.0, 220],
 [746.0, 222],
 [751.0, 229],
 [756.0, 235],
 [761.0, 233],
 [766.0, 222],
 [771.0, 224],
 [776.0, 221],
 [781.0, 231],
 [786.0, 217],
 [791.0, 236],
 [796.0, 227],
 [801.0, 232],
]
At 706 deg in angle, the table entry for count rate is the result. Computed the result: 168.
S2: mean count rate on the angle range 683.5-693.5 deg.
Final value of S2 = 191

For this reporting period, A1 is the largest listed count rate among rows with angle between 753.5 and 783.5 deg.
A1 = 235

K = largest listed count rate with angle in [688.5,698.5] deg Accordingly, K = 185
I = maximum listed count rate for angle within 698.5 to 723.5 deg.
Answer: 201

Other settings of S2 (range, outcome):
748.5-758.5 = 232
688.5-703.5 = 178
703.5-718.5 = 177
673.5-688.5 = 199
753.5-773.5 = 228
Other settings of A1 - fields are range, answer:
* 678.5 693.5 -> 197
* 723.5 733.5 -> 215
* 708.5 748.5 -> 222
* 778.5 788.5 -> 231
